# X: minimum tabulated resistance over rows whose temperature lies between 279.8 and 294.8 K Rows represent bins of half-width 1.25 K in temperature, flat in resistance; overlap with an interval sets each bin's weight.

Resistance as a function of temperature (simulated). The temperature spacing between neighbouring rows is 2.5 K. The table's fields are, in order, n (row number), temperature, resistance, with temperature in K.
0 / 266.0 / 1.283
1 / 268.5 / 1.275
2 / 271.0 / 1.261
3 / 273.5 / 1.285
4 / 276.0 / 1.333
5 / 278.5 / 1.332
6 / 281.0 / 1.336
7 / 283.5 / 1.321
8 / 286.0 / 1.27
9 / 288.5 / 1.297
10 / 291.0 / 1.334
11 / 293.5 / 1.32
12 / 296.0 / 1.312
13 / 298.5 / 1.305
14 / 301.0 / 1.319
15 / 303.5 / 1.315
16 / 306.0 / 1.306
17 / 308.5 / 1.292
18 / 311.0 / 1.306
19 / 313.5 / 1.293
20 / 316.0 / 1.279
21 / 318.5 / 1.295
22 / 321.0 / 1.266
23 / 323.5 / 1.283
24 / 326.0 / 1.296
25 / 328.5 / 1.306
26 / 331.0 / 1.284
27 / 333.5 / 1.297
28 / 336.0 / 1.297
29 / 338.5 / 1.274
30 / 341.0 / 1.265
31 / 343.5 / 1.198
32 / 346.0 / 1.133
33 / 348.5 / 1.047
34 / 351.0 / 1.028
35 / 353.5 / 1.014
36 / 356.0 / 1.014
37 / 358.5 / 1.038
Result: 1.27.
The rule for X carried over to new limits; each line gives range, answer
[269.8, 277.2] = 1.261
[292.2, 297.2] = 1.312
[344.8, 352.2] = 1.028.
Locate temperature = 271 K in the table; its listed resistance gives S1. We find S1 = 1.261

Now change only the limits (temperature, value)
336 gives 1.297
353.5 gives 1.014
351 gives 1.028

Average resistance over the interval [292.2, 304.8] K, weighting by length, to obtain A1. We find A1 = 1.31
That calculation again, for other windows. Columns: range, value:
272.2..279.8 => 1.32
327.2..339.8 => 1.29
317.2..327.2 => 1.28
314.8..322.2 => 1.28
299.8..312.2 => 1.31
